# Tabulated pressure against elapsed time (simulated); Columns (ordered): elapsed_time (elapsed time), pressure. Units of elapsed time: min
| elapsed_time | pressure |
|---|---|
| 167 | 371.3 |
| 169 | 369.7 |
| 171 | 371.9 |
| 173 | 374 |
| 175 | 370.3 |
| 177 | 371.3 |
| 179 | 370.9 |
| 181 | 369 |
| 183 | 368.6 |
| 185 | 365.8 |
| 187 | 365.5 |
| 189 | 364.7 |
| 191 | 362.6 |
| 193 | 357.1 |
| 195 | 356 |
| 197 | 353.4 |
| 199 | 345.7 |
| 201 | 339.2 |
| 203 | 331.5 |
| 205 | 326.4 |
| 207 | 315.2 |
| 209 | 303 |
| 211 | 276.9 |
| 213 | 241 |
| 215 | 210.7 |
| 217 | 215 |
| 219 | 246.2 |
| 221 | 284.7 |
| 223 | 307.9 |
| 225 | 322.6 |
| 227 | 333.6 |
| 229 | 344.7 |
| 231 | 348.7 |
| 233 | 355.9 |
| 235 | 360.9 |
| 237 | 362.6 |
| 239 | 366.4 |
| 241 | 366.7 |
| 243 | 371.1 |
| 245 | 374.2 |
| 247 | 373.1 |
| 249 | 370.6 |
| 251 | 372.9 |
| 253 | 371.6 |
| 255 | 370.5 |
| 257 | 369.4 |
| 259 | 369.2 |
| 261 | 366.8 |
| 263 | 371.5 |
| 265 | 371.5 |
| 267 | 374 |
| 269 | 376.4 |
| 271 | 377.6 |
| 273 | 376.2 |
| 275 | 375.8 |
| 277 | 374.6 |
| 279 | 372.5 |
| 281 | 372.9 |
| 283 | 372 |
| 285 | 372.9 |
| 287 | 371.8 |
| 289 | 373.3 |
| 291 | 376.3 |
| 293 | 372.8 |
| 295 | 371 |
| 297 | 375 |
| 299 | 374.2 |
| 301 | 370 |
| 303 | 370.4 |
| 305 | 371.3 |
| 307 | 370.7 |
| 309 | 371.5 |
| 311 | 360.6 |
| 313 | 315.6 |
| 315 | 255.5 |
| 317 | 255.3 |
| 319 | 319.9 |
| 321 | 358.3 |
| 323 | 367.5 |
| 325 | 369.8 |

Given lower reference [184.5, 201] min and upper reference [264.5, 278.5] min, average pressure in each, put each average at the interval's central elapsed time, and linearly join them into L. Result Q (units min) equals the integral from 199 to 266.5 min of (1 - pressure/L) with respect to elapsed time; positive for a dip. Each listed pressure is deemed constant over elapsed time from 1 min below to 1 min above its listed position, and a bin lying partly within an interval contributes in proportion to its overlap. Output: 6.01 min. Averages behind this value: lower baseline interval 357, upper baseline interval 375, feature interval 334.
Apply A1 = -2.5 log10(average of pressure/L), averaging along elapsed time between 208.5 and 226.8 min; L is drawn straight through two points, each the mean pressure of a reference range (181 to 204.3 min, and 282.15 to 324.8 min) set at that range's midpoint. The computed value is 0.30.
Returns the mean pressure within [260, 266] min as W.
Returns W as 370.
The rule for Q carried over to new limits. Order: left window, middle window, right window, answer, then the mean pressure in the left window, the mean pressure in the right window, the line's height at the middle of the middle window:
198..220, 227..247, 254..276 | -1.9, 286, 373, 330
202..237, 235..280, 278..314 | -4.8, 303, 369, 336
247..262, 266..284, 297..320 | -0.8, 370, 341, 359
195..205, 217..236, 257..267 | 2.0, 342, 370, 354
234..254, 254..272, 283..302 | -0.1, 369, 373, 371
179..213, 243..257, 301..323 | -1.3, 342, 338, 340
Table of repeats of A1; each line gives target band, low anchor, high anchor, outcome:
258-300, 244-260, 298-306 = -0.01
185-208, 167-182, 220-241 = 0.03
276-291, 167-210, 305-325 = -0.10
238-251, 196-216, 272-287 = -0.09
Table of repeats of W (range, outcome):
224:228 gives 328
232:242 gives 362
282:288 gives 372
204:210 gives 315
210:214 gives 259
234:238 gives 362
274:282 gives 374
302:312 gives 369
